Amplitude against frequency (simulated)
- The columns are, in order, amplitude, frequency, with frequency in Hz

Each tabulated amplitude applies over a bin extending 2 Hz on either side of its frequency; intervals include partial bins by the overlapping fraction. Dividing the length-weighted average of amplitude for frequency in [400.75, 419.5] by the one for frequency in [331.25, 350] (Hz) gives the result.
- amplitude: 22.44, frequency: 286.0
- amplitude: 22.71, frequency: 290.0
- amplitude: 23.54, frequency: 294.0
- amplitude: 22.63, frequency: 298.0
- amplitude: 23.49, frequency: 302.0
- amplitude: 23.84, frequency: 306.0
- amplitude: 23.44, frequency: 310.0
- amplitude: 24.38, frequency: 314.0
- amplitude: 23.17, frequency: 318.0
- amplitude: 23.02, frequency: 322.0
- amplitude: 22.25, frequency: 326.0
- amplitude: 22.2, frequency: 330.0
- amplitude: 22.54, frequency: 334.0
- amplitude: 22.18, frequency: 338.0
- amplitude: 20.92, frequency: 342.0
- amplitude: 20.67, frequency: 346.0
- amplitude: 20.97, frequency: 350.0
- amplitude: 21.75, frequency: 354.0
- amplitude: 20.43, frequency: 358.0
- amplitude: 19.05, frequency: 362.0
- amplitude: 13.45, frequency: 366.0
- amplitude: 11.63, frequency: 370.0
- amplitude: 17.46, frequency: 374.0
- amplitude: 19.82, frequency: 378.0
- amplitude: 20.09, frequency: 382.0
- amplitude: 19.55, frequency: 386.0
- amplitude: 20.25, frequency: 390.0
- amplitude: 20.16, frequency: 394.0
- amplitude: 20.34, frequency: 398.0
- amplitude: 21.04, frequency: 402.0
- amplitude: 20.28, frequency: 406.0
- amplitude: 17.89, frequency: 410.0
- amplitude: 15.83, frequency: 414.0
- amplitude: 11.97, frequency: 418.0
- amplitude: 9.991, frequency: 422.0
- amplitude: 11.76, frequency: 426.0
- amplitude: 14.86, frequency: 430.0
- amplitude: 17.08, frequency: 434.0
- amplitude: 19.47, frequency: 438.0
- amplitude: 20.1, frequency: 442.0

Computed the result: 0.81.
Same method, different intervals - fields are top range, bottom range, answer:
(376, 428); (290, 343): 0.77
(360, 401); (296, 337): 0.79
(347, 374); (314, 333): 0.79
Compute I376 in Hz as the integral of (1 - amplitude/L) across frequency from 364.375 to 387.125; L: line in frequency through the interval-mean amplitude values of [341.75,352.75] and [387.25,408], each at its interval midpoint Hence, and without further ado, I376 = 4.02 Hz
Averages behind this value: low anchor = 20.9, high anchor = 20.4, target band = 17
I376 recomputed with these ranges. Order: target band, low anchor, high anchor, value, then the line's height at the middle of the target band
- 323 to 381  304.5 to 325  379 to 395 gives 5.38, 21.7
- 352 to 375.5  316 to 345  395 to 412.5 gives 4.31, 21.1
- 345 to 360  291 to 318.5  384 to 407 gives 0.57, 21.8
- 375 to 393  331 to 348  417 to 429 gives -4.04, 16.2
